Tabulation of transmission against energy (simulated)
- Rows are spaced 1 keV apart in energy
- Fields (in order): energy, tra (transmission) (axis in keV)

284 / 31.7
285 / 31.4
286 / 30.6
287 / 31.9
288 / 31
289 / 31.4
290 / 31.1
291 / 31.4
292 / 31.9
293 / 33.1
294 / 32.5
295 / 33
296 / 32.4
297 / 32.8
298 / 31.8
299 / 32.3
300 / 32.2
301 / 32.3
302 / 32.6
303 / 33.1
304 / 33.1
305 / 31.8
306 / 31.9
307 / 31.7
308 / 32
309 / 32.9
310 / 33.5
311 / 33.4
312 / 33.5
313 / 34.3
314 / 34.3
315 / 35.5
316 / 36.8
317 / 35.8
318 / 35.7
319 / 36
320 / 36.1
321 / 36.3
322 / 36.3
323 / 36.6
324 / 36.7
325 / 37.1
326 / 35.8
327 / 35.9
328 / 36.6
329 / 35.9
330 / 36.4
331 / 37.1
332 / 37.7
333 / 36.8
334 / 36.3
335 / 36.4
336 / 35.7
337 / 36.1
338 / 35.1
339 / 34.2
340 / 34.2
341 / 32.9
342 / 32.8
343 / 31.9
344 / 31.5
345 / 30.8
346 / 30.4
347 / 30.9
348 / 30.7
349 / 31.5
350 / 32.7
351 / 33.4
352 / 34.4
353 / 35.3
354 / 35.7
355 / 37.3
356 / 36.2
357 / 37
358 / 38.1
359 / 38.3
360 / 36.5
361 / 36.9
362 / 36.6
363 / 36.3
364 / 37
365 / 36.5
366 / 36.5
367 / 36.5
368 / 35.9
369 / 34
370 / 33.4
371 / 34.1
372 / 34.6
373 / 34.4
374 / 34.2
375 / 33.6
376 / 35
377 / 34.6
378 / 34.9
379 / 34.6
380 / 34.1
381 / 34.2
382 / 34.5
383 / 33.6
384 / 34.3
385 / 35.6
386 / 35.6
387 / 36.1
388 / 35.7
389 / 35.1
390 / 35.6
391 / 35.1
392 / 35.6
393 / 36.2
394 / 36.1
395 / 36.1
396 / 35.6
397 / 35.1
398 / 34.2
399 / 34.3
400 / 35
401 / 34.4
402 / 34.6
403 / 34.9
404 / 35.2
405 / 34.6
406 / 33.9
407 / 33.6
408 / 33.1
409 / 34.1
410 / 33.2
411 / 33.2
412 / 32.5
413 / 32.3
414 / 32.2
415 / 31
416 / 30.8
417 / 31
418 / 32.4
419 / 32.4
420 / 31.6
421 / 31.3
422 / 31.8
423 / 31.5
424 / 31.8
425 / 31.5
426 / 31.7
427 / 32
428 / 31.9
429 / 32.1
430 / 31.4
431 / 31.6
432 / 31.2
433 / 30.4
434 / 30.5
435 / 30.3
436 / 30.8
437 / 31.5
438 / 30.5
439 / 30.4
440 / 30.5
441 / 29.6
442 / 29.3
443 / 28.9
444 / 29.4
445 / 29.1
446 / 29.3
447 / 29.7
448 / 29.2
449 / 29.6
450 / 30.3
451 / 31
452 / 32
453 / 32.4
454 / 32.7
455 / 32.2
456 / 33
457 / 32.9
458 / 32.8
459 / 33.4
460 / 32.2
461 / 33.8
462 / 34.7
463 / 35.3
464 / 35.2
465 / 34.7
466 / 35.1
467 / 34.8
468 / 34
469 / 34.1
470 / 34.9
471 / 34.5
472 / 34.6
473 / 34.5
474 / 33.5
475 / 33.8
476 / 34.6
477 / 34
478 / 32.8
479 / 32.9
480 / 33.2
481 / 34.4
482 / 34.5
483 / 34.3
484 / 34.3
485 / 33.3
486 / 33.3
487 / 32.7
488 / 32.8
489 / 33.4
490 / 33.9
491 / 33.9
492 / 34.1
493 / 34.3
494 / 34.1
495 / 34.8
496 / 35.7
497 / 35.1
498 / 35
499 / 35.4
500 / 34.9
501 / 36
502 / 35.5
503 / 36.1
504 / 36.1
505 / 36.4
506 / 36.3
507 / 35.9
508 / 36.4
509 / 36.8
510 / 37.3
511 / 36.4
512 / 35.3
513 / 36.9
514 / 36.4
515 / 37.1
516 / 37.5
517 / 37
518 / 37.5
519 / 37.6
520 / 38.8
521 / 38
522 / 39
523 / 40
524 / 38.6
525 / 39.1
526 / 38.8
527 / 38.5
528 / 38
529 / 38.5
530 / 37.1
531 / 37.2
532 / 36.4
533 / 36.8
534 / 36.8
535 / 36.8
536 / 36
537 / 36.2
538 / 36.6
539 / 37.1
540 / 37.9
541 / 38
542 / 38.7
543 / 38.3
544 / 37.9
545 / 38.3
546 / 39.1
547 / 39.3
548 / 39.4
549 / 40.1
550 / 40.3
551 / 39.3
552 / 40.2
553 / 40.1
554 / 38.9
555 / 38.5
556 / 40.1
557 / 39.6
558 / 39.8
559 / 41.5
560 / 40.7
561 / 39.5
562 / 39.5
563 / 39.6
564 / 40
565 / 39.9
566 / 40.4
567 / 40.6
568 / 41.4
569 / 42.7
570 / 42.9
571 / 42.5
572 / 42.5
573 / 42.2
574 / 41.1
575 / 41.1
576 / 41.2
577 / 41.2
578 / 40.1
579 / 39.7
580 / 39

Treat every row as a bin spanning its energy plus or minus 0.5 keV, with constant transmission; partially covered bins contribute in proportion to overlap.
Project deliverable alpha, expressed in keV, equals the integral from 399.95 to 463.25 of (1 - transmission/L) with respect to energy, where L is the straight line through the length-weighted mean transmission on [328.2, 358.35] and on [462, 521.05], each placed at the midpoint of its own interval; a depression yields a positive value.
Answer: 5.4 keV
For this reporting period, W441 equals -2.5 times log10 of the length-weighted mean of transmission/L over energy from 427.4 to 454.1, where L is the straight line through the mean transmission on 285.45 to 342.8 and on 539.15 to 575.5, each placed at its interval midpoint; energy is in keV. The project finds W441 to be 0.21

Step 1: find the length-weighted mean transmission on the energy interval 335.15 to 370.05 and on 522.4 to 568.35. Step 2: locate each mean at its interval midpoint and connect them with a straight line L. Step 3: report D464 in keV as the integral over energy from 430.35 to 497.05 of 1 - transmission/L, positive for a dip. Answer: 7.92 keV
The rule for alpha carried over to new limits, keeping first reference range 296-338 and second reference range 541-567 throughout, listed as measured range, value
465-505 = 4.0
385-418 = 2.0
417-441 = 3.7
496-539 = 2.1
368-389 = 0.8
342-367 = 0.6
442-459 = 3.0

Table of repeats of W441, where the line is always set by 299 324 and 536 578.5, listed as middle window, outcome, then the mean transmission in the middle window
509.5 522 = 0.05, 37.2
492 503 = 0.10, 35.1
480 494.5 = 0.13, 33.8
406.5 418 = 0.13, 32.5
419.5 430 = 0.16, 31.7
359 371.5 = -0.02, 35.9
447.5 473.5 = 0.13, 33.2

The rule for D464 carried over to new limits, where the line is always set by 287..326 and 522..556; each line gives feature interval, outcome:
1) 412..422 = 1.1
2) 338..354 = 0.8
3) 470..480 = 0.8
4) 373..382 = 0.2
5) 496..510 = 0.6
